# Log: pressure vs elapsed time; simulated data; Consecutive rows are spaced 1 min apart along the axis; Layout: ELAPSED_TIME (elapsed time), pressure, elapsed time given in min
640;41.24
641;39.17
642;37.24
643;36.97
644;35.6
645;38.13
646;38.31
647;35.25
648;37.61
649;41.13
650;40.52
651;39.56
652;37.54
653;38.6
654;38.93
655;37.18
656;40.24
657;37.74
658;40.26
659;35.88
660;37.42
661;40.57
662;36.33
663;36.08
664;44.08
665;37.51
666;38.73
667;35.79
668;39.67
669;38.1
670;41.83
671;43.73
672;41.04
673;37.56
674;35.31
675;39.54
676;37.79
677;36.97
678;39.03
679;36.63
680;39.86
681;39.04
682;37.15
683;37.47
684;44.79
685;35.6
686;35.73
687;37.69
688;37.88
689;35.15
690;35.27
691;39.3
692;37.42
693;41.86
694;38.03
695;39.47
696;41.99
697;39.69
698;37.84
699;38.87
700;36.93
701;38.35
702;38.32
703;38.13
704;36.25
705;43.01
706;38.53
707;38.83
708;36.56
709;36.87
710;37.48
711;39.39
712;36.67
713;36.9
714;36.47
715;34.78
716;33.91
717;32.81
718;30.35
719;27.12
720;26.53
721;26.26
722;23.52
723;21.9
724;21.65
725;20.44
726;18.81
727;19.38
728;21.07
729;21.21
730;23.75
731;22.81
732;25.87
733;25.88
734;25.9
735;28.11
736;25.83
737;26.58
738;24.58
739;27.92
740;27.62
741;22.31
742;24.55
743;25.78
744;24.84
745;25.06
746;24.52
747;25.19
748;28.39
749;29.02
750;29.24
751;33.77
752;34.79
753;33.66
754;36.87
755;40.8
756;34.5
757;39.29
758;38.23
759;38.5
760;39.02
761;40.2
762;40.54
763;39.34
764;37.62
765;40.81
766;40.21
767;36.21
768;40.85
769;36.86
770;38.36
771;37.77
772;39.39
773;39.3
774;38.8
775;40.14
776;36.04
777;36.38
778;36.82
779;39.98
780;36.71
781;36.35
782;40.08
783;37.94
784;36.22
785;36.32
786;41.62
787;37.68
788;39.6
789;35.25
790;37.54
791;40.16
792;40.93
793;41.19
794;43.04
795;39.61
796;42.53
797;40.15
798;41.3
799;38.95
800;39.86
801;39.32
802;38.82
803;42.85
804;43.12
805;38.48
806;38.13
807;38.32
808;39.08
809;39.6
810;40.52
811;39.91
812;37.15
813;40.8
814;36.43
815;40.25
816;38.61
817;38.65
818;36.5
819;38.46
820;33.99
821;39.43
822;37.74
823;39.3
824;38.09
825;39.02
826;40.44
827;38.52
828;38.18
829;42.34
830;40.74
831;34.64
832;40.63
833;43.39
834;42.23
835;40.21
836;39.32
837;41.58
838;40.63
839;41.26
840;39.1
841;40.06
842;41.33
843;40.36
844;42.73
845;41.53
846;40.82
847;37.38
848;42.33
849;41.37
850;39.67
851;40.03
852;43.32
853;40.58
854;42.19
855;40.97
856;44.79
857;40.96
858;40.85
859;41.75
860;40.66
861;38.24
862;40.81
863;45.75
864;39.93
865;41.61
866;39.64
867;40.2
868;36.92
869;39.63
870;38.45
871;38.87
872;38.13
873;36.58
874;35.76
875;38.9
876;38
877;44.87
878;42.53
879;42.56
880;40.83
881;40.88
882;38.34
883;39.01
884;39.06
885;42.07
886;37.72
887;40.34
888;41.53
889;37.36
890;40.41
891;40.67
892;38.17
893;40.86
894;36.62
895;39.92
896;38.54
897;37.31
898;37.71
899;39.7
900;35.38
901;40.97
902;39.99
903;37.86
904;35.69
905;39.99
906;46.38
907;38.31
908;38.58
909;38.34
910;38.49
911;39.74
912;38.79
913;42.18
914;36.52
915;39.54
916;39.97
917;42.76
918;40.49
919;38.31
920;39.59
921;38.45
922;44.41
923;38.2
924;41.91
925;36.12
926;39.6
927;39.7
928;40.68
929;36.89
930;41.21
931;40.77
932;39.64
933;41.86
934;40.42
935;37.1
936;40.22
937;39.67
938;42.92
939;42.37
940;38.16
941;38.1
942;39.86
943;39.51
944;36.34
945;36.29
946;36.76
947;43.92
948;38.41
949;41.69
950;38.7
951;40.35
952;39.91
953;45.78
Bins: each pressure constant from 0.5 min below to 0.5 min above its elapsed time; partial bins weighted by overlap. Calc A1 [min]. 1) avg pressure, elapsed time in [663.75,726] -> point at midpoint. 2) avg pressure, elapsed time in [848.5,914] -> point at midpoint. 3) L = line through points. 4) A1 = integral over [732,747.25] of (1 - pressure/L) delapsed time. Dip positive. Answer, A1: 4.7 min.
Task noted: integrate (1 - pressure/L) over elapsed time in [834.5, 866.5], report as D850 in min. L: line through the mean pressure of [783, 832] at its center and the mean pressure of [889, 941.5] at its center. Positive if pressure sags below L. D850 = -1.4 min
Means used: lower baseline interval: 39.2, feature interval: 41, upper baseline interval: 39.5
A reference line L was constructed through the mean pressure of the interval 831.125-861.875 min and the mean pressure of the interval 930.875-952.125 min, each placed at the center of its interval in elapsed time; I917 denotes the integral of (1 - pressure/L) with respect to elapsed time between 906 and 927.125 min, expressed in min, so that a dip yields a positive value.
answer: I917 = 0.2 min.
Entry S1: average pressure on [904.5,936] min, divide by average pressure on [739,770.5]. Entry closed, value 1.2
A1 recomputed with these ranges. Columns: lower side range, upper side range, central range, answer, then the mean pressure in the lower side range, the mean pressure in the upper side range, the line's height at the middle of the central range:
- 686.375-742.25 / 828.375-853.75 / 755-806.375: -3.6 min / 31.8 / 40.7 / 36.5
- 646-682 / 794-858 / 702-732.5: 6.8 min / 38.6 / 40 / 39.1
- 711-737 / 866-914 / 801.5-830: -4.5 min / 27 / 39.3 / 33.8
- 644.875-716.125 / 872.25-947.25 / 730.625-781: 7.1 min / 38.3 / 39.5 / 38.7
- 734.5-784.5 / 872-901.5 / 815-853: -2.6 min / 34.2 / 39.4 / 37.2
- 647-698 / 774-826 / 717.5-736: 7.1 min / 38.6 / 38.9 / 38.7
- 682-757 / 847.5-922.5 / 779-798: -2.1 min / 32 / 39.9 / 35.3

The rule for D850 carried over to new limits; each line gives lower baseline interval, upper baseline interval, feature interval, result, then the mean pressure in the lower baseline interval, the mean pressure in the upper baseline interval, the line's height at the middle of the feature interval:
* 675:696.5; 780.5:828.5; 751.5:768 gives 0.2 min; 38.3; 39.1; 38.8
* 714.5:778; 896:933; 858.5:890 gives -2.1 min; 31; 39.5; 37.4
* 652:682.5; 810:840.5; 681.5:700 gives 0.2 min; 38.6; 39.3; 38.7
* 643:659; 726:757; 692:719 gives -4.8 min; 38.3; 27.4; 31.7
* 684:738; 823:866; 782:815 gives -1.4 min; 32.6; 40.7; 37.9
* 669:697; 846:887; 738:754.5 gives 4.6 min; 38.6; 40.3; 39.2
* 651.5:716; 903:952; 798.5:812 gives -0.2 min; 38.3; 39.6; 39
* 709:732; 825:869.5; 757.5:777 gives -3.7 min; 28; 40.7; 32.7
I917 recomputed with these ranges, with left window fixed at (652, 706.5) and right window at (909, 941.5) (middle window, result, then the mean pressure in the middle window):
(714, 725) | 3.1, 27.9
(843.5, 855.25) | -0.5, 41.1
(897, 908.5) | 0.2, 39.1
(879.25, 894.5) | 0.0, 39.6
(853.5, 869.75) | -0.6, 40.9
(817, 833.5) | 0.2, 38.8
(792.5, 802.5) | -0.3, 40.5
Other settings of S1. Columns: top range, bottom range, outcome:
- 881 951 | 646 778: 1.13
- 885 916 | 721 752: 1.57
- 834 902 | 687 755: 1.28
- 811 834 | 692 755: 1.26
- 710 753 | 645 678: 0.71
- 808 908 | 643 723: 1.06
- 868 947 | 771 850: 1.00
